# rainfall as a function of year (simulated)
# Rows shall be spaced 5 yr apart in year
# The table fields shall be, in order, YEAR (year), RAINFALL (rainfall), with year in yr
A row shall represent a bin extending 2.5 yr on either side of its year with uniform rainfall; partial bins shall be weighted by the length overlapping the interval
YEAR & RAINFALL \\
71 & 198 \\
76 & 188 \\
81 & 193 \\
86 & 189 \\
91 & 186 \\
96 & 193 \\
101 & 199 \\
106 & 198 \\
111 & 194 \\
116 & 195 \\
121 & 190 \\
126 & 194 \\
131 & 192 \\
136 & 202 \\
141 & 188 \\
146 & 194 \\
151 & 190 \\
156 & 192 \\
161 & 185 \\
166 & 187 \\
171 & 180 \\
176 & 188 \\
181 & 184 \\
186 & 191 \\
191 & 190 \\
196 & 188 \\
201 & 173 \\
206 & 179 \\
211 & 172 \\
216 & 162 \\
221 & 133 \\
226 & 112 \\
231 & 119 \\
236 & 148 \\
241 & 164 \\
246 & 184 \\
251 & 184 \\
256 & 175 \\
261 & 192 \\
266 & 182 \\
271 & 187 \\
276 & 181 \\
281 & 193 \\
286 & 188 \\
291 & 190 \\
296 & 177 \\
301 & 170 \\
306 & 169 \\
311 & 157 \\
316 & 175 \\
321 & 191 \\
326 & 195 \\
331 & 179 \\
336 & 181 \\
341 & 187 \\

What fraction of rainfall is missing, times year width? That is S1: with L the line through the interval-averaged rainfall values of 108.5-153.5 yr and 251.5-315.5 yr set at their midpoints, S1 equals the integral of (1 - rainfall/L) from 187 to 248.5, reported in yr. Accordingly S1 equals 8.2 yr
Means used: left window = 193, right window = 180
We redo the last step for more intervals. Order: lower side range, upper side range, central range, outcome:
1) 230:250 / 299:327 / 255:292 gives -4.46 yr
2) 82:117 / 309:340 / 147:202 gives 0.66 yr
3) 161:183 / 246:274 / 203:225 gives 3.10 yr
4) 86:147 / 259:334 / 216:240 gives 6.75 yr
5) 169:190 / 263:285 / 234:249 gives 1.58 yr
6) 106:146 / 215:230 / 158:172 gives -1.34 yr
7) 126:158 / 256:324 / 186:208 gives 0.58 yr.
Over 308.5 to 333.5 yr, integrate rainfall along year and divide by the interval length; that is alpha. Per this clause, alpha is 179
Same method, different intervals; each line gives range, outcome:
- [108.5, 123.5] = 193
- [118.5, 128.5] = 192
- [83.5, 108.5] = 193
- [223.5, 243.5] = 136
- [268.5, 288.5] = 187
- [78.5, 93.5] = 189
